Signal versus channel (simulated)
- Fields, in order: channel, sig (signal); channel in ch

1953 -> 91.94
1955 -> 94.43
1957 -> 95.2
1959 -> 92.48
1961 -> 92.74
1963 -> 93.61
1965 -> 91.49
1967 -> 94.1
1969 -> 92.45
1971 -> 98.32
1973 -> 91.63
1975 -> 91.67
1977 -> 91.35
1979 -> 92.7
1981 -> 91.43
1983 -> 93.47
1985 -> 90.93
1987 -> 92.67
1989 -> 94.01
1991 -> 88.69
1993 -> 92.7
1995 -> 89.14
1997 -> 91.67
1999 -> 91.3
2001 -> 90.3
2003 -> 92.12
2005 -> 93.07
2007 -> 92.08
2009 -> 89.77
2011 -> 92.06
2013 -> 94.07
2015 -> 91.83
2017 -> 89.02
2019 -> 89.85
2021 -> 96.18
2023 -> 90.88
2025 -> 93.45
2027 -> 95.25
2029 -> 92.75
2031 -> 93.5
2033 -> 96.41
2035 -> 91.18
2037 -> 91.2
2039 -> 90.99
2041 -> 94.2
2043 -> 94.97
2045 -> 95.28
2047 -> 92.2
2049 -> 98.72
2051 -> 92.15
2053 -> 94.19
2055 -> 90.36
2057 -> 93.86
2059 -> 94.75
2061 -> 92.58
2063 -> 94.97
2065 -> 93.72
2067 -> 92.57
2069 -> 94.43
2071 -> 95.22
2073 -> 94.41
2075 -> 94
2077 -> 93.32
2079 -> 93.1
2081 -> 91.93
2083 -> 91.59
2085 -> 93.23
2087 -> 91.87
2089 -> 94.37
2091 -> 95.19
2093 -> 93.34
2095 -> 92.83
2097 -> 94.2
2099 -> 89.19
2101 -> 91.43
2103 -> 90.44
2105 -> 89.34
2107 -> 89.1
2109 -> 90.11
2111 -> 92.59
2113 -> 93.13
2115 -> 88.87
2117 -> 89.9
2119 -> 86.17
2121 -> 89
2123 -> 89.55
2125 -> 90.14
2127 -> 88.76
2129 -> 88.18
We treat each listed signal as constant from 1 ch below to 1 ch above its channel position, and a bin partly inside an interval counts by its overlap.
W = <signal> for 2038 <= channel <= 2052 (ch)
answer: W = 94.1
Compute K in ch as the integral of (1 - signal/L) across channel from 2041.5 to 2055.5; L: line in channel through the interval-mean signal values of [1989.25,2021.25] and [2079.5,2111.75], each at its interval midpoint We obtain -0.4 ch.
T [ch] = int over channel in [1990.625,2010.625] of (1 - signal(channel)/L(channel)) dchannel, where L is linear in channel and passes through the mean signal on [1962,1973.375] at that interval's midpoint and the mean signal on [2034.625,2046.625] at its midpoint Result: 0.5 ch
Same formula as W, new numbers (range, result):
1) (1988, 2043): 92.2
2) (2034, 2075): 93.6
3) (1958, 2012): 92.1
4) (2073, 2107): 92.4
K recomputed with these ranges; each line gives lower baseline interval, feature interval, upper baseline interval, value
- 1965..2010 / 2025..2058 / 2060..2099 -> -0.26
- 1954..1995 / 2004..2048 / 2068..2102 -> 0.09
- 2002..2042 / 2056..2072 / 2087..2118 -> -0.34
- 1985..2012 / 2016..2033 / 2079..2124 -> -0.26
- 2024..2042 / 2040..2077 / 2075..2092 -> -0.33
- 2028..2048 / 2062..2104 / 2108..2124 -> -0.82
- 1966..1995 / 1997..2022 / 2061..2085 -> 0.27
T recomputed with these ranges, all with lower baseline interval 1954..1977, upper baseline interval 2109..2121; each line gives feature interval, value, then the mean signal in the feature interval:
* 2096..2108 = 0.0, 90.6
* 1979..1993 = 0.1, 92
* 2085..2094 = -0.3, 93.6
